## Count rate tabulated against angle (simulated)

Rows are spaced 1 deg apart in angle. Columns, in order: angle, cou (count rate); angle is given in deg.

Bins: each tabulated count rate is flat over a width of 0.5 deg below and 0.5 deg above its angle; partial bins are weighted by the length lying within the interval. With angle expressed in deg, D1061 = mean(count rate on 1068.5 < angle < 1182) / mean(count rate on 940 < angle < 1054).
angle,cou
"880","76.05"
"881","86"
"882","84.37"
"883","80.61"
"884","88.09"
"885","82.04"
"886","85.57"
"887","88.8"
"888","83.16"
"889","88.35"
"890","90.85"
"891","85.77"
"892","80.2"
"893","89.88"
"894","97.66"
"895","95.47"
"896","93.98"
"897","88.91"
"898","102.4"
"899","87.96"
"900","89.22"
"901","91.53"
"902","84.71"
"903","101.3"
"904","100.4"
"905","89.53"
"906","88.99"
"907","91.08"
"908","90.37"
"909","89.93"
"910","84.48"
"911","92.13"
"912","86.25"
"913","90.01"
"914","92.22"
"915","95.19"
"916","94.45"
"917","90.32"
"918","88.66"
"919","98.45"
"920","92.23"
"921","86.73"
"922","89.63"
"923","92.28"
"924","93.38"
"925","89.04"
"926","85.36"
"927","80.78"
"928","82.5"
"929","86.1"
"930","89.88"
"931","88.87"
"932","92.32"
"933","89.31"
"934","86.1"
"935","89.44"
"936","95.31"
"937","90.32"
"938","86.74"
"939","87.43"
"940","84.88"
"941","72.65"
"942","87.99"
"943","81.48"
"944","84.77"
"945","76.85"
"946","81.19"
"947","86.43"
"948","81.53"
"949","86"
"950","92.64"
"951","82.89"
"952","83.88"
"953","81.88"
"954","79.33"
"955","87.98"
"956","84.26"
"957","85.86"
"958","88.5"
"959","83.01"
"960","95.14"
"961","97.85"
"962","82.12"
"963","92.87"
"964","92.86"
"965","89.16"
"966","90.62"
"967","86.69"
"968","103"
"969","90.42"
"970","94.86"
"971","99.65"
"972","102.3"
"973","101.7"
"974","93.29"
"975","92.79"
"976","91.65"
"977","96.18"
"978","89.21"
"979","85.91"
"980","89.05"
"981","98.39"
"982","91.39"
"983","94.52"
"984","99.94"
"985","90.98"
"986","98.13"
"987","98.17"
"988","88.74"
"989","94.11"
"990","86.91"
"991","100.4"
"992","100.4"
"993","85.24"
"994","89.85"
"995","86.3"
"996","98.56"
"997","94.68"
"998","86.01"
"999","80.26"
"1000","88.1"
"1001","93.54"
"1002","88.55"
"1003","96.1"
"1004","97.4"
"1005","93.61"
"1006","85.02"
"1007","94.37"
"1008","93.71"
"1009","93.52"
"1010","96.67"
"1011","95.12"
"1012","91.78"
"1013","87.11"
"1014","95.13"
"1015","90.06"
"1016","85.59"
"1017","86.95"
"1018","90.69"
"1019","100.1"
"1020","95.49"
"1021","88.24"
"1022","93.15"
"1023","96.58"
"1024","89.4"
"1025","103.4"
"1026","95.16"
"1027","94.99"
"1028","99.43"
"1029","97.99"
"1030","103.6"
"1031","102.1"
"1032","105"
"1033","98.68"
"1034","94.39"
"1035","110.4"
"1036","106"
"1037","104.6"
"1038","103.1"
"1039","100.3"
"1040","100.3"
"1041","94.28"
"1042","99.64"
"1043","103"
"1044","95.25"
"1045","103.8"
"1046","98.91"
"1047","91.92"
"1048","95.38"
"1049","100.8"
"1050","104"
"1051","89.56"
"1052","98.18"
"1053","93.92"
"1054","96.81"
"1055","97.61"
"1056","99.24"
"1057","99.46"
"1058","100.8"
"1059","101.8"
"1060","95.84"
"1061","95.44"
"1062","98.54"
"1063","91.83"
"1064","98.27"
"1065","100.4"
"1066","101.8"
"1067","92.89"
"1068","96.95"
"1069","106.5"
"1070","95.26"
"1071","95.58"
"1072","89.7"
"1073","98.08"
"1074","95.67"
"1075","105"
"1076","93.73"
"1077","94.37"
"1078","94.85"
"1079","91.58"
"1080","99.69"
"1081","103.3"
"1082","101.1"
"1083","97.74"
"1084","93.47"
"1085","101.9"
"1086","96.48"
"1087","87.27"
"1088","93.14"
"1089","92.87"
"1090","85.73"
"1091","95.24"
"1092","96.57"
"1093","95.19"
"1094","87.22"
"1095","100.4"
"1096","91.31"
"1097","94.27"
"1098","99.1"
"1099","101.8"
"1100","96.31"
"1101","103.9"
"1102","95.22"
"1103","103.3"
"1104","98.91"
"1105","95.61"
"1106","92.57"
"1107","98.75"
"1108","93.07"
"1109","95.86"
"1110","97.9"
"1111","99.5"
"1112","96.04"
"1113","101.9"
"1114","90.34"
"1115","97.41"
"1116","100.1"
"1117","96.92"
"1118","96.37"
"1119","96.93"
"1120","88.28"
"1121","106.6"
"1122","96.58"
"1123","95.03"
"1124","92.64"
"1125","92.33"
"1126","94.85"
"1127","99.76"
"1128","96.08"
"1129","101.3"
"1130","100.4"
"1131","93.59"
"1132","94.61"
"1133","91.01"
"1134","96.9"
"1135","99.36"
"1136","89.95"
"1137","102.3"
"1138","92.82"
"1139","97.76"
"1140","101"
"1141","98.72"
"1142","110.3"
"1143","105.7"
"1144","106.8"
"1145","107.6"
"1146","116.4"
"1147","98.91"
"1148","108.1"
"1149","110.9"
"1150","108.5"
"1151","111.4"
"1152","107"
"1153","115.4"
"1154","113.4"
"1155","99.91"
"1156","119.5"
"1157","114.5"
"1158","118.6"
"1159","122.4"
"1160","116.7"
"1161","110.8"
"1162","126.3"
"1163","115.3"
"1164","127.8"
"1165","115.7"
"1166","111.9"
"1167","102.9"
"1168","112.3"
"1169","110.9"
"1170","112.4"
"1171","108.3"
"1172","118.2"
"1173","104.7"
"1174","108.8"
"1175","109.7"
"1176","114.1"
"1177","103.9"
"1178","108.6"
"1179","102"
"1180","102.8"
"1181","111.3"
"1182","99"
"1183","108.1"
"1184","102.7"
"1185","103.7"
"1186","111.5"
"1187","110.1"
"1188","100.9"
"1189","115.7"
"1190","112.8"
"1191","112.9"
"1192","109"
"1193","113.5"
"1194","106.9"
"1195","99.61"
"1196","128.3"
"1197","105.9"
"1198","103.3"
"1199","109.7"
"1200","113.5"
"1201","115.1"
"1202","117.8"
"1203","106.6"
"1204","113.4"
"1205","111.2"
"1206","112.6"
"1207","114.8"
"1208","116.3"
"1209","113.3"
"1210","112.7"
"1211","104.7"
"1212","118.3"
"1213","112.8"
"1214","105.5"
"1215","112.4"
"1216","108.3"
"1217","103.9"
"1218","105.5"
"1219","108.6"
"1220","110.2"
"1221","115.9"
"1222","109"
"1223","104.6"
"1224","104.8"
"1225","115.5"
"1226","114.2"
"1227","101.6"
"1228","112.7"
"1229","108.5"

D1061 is 1.09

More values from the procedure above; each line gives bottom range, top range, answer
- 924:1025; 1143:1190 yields 1.22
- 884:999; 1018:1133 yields 1.08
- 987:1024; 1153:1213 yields 1.21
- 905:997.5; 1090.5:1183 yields 1.15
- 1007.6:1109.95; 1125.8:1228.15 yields 1.12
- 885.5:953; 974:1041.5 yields 1.06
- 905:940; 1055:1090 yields 1.08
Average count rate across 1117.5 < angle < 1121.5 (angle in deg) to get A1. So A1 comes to 97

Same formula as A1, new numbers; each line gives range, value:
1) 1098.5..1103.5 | 100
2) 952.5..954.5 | 80.6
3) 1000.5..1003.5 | 92.7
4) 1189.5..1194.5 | 111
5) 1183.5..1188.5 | 106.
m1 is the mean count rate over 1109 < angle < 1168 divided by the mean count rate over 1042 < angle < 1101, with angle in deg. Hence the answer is 1.1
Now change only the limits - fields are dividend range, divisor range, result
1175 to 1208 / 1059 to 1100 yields 1.14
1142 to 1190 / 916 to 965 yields 1.27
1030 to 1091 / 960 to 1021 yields 1.06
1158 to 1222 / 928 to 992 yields 1.24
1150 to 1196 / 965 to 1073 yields 1.16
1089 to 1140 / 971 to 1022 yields 1.04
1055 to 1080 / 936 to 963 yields 1.14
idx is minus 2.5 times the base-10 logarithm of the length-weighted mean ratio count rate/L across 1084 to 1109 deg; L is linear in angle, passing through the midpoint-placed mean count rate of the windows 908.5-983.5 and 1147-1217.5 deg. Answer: 0.081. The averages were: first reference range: 89.2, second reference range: 111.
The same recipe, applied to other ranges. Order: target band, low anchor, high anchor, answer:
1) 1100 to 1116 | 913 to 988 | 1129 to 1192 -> 0.06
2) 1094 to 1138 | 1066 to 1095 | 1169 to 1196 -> 0.04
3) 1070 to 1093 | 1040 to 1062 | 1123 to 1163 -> 0.05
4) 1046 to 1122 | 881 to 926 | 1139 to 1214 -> 0.07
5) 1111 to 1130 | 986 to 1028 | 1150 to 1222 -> 0.08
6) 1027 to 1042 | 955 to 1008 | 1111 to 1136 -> -0.08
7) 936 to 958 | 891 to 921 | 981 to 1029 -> 0.09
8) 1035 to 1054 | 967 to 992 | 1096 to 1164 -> -0.02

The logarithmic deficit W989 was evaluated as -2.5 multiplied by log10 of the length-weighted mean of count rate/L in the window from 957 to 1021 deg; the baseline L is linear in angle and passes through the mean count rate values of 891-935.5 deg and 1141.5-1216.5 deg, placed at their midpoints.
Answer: 0.043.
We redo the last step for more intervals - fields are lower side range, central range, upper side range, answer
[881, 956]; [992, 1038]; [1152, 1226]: 0.02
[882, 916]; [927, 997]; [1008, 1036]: 0.04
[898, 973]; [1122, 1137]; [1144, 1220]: 0.11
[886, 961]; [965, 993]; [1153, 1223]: -0.01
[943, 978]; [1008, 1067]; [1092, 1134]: -0.05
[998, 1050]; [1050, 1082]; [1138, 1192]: 0.03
